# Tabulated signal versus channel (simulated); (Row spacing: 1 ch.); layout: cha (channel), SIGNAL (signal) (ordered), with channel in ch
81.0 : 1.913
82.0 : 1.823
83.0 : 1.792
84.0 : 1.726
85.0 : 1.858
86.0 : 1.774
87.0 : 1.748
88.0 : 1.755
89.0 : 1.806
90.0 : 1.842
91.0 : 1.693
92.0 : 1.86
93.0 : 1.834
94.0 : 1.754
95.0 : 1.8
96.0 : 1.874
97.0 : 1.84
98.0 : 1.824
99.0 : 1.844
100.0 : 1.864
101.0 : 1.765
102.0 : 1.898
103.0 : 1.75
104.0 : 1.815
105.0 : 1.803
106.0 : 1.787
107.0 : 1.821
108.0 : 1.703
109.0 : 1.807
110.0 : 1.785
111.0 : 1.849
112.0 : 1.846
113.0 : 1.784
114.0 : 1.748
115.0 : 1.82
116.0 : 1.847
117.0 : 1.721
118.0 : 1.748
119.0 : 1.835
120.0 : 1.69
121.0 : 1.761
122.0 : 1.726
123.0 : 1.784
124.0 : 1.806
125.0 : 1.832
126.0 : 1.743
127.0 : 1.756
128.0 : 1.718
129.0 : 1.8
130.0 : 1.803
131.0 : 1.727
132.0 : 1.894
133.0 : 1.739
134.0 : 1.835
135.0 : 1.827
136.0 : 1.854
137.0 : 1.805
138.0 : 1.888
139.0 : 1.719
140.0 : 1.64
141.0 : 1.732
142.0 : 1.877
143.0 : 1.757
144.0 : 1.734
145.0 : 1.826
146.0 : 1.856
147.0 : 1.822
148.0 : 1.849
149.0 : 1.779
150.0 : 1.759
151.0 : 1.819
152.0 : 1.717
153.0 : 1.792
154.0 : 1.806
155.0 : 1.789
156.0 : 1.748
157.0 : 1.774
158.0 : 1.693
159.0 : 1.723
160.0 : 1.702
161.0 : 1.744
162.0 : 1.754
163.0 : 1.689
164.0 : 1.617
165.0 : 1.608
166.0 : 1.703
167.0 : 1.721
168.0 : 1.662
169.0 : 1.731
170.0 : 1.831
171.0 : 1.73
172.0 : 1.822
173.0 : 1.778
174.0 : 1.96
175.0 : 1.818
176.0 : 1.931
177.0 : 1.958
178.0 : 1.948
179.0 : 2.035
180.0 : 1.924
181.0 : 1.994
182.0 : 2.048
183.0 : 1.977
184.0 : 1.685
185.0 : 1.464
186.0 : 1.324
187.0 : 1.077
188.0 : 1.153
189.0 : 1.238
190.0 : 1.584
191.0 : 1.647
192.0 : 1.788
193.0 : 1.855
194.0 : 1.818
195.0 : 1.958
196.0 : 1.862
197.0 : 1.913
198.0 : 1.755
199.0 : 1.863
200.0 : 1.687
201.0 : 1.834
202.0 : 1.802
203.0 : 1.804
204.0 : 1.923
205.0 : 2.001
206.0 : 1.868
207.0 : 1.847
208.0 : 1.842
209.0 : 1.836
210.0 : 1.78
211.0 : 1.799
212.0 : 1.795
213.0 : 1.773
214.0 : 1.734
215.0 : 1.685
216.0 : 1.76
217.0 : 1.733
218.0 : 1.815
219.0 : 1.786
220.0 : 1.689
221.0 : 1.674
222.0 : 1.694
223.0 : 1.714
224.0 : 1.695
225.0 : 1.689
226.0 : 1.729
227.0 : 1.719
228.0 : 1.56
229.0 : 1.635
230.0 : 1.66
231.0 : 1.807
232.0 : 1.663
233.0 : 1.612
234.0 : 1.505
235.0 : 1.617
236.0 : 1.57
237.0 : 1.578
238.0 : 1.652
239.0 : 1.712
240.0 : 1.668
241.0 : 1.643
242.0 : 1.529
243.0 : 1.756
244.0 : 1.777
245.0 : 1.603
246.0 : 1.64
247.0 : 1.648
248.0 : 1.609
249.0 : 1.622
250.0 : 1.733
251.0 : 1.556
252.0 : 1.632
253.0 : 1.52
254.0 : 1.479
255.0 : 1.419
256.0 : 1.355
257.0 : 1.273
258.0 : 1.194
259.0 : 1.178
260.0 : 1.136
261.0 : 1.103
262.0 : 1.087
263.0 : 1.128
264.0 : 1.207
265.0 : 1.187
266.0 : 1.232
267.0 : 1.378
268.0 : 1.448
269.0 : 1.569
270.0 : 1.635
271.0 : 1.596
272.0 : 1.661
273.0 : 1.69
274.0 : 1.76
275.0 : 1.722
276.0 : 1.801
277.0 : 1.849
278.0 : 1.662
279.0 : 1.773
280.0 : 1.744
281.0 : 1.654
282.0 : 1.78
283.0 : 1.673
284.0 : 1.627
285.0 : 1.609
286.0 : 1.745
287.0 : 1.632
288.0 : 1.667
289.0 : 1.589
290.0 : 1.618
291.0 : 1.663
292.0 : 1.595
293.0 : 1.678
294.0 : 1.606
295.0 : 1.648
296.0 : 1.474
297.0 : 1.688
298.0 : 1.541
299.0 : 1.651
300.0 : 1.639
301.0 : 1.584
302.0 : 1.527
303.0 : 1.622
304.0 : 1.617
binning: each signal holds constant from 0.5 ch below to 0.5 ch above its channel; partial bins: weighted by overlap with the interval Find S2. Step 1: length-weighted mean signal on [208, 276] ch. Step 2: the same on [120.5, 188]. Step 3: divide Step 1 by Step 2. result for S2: 0.90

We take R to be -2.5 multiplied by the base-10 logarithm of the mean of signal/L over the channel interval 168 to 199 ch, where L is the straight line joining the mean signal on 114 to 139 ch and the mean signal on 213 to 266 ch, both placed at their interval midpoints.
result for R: -0.05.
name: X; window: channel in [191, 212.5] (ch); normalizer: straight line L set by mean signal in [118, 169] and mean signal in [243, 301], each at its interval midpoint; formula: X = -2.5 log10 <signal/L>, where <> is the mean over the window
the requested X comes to -0.10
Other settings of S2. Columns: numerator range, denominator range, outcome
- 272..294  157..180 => 0.95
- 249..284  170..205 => 0.85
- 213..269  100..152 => 0.87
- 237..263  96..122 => 0.83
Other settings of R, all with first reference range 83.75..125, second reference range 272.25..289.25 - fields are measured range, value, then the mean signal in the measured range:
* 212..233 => 0.02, 1.71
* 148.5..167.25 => 0.02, 1.73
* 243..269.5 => 0.21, 1.42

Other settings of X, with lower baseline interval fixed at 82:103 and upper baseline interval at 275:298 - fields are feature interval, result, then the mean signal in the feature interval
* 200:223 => -0.042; 1.79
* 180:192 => 0.100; 1.59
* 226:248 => 0.038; 1.65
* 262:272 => 0.219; 1.38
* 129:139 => -0.022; 1.81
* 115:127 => 0.008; 1.77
